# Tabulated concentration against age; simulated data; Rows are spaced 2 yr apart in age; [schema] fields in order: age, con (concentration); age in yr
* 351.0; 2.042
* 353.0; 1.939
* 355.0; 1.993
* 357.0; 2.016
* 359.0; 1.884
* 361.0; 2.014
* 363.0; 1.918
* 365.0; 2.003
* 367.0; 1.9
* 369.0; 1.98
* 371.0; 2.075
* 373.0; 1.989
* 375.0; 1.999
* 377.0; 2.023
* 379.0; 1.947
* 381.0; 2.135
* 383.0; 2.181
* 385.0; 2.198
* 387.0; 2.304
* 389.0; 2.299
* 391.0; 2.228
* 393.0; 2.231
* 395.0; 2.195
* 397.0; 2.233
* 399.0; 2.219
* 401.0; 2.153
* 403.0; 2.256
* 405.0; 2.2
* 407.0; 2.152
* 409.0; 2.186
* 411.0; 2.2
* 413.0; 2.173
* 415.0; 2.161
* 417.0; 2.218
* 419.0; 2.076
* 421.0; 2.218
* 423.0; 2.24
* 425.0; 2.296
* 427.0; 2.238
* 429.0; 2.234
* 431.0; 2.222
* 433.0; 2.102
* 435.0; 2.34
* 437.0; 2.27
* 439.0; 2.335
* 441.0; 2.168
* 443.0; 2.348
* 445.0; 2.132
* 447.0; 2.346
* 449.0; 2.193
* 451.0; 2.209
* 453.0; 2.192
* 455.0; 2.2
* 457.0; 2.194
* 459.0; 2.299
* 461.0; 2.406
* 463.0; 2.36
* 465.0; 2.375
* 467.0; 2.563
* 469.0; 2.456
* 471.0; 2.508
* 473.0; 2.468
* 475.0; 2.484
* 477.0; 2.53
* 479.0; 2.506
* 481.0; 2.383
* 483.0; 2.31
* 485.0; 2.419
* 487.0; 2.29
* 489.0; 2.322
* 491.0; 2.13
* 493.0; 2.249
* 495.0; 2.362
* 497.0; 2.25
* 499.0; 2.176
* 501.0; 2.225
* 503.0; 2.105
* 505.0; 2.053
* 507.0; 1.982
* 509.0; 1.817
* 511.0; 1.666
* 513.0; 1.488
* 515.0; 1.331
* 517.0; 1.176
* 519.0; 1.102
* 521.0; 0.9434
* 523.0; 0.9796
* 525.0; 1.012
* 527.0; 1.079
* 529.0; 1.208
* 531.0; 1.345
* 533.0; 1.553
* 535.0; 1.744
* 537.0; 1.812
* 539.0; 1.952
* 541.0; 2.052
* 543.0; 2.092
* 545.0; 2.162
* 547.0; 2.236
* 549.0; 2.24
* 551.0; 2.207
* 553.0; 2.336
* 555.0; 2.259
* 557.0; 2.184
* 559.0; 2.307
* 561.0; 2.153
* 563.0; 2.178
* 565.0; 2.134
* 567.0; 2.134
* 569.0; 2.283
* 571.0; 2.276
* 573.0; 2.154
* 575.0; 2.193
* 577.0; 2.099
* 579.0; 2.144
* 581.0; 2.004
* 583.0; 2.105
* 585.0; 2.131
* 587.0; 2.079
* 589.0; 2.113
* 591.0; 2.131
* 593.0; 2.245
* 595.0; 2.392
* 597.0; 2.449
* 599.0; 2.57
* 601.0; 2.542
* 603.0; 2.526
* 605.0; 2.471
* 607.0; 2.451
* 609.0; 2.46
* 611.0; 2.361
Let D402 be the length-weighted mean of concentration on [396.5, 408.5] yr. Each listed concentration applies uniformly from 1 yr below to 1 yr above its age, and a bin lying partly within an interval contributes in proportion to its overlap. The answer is 2.2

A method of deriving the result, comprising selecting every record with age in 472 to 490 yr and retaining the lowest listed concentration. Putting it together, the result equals 2.29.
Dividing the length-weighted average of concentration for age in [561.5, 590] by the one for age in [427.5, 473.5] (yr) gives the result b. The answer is 0.9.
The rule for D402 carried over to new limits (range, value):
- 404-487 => 2.29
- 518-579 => 1.88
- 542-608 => 2.24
